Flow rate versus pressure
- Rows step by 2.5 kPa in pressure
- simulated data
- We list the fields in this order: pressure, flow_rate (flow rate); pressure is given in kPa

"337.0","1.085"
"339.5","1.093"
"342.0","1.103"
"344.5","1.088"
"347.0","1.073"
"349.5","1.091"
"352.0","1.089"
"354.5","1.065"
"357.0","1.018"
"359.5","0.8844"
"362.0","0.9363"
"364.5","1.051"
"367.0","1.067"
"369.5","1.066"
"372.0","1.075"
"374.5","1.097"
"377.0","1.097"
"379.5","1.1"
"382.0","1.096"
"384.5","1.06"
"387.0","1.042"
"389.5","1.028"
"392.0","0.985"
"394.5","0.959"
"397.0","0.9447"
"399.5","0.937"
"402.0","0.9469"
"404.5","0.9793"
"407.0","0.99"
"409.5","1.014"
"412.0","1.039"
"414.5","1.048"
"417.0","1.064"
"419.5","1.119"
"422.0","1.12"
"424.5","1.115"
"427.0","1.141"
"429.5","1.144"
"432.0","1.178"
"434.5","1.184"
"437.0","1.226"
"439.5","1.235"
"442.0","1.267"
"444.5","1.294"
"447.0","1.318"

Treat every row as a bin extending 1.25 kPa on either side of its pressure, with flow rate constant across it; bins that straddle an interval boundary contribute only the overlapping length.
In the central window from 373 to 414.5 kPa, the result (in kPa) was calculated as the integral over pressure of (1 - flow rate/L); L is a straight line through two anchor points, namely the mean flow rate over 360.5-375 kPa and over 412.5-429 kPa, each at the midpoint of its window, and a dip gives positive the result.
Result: 1.9 kPa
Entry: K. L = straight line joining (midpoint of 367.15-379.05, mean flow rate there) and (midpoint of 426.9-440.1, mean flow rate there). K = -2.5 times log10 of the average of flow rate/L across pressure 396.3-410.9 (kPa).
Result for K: 0.17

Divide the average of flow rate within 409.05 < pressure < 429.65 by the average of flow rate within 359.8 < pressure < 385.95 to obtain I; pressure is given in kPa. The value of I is 1.0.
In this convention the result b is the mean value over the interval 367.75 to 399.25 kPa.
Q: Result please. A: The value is 1.04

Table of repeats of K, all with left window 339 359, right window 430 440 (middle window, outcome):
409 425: 0.09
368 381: 0.02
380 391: 0.07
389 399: 0.17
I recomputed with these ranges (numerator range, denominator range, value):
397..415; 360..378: 0.94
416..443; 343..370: 1.12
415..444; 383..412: 1.17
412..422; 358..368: 1.10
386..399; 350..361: 0.97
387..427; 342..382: 0.97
